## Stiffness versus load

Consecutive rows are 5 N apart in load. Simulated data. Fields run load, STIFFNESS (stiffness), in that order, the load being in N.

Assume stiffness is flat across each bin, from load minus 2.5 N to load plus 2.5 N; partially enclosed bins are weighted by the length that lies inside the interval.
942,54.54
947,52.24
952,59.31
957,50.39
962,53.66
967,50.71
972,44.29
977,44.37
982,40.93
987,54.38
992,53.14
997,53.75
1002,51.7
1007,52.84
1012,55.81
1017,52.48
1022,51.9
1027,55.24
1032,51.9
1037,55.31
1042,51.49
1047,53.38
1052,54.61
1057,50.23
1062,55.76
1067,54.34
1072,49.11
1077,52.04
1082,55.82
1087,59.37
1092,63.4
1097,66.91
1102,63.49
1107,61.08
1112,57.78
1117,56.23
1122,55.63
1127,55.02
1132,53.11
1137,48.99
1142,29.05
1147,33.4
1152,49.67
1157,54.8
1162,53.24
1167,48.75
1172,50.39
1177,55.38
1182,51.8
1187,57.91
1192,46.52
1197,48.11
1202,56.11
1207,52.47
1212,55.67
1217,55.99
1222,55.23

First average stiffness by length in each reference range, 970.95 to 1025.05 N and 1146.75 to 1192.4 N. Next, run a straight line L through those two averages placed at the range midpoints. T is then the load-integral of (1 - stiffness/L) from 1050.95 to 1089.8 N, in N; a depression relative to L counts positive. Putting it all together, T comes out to -2.3 N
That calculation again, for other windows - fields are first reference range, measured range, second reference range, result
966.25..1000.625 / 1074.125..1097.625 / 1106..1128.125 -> -1.5 N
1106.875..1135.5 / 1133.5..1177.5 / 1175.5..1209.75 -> 6.0 N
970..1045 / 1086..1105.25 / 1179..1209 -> -4.4 N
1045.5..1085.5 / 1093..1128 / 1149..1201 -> -4.8 N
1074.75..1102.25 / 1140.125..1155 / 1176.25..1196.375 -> 4.6 N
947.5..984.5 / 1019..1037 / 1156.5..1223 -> -1.1 N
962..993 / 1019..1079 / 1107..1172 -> -4.8 N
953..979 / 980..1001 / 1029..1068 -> -0.1 N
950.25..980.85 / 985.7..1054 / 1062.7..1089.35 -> -1.9 N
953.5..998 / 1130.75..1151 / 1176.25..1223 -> 4.4 N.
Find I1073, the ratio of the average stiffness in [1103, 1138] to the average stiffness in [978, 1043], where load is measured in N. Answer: 1.07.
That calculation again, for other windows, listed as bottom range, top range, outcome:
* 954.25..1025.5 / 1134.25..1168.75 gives 0.89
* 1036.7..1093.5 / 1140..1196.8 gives 0.89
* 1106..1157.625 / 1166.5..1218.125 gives 1.05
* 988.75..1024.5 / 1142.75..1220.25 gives 0.96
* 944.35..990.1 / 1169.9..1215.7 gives 1.05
